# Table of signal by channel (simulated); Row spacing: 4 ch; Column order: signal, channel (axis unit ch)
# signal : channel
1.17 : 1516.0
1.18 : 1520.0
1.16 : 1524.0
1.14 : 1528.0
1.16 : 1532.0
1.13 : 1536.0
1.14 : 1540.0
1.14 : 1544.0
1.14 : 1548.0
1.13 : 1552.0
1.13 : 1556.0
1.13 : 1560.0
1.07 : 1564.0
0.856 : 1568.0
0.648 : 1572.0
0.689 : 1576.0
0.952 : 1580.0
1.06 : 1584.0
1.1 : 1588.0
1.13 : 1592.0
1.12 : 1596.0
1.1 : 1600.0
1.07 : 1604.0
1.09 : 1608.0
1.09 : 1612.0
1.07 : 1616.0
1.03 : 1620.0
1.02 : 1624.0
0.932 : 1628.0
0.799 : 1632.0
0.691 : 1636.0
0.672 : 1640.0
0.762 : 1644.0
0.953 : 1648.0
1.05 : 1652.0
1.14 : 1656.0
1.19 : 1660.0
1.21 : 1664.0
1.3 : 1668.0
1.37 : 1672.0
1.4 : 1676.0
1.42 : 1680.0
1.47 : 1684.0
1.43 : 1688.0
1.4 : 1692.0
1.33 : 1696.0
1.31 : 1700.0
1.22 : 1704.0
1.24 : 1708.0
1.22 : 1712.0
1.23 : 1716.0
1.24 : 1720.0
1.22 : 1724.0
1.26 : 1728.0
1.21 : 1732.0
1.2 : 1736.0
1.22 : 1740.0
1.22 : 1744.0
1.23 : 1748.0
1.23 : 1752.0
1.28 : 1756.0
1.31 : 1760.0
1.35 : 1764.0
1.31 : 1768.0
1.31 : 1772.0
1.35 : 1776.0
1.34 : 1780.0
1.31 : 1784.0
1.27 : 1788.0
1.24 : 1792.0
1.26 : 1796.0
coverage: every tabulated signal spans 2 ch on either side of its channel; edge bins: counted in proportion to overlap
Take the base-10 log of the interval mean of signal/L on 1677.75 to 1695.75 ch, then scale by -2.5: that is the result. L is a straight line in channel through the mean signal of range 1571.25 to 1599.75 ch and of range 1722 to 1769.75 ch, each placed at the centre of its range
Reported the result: -0.23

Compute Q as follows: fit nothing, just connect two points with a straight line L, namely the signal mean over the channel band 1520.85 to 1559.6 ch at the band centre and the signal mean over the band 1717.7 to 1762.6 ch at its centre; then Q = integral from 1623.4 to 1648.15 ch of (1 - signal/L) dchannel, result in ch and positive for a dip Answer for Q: 7.81 ch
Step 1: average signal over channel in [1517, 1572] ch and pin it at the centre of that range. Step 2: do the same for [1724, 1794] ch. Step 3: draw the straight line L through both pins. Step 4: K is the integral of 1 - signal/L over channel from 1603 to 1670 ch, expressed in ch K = 9.7 ch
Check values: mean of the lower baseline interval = 1.1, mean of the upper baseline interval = 1.27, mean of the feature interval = 1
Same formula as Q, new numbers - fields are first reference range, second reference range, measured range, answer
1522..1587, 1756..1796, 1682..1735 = -2.79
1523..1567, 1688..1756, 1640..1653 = 3.54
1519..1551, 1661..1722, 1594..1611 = 1.75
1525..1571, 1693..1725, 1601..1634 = 4.25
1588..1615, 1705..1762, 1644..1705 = -4.52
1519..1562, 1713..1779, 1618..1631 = 2.32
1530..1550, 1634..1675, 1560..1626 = 5.13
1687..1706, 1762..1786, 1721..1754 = 2.64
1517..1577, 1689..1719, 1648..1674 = 0.71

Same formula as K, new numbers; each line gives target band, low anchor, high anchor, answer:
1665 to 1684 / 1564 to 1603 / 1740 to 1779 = -4.03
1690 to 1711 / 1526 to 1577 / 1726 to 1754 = -1.94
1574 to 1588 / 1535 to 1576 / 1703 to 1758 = 1.75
